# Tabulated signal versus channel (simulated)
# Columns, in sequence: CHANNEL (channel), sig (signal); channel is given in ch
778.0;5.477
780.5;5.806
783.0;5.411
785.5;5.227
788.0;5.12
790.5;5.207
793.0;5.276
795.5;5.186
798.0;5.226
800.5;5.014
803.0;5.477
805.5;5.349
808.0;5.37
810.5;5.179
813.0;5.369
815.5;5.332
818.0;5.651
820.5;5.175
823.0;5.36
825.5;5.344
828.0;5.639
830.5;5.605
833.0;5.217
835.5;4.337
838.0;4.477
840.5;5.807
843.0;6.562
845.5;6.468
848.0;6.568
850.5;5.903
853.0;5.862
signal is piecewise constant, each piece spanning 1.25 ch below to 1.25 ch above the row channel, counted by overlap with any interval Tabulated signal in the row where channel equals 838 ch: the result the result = 4.477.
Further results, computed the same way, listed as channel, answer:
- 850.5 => 5.903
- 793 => 5.276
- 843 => 6.562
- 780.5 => 5.806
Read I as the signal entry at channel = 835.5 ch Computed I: 4.337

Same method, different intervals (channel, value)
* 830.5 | 5.605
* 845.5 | 6.468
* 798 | 5.226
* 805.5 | 5.349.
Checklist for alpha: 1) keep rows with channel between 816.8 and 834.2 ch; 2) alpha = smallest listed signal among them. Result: 5.175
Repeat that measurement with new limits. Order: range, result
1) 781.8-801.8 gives 5.014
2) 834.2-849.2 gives 4.337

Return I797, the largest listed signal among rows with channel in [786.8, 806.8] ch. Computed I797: 5.477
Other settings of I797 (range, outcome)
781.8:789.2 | 5.411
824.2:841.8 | 5.807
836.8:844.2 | 6.562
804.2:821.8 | 5.651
